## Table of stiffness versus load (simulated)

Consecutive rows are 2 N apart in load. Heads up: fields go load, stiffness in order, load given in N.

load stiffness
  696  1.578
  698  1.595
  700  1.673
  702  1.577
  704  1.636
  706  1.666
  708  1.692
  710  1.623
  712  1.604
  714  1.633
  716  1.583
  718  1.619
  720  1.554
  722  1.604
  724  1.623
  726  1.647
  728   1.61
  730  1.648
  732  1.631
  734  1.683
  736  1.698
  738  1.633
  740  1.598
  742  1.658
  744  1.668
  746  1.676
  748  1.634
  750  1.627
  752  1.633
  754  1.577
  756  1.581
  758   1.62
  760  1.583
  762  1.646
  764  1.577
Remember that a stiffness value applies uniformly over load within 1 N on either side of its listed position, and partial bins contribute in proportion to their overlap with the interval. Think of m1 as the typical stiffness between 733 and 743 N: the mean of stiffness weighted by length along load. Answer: 1.65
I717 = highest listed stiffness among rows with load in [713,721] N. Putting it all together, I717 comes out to 1.633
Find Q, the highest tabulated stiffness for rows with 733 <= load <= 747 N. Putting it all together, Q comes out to 1.698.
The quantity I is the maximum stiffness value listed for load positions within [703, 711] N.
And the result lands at 1.692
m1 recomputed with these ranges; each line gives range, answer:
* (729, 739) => 1.66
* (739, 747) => 1.65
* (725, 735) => 1.64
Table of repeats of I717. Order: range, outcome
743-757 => 1.676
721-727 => 1.647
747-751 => 1.634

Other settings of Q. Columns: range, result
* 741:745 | 1.668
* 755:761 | 1.62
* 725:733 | 1.648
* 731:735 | 1.683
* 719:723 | 1.604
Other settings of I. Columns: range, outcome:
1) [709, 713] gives 1.623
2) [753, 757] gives 1.581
